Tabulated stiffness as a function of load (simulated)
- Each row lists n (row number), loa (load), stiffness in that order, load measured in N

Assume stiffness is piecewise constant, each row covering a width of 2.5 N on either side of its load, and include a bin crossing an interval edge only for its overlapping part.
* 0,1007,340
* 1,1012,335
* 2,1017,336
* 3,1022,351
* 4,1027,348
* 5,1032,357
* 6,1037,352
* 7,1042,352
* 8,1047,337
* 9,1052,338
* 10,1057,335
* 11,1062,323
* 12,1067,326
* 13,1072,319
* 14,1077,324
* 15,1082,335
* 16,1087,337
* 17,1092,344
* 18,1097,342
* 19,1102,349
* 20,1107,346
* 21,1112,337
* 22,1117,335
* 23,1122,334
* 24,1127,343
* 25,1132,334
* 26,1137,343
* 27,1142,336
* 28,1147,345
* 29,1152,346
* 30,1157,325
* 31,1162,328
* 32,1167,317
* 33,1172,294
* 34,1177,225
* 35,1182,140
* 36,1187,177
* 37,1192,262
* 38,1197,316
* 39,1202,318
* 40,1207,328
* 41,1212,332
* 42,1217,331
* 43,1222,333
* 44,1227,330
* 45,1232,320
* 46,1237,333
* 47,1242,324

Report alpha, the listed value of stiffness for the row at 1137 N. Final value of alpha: 343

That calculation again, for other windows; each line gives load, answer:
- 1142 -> 336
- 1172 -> 294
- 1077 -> 324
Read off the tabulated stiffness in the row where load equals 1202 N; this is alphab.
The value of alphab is 318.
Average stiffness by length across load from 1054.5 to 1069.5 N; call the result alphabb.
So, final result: 328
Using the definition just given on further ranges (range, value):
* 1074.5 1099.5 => 336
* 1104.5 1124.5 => 338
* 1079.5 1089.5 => 336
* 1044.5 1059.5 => 337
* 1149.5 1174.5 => 322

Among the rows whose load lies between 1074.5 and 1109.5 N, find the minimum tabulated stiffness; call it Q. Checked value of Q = 324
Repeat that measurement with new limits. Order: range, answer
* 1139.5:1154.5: 336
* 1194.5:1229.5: 316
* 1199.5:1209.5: 318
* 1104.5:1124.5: 334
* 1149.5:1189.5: 140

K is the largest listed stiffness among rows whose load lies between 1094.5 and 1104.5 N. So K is 349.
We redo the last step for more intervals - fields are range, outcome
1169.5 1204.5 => 318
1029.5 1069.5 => 357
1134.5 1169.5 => 346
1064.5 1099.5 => 344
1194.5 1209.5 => 328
